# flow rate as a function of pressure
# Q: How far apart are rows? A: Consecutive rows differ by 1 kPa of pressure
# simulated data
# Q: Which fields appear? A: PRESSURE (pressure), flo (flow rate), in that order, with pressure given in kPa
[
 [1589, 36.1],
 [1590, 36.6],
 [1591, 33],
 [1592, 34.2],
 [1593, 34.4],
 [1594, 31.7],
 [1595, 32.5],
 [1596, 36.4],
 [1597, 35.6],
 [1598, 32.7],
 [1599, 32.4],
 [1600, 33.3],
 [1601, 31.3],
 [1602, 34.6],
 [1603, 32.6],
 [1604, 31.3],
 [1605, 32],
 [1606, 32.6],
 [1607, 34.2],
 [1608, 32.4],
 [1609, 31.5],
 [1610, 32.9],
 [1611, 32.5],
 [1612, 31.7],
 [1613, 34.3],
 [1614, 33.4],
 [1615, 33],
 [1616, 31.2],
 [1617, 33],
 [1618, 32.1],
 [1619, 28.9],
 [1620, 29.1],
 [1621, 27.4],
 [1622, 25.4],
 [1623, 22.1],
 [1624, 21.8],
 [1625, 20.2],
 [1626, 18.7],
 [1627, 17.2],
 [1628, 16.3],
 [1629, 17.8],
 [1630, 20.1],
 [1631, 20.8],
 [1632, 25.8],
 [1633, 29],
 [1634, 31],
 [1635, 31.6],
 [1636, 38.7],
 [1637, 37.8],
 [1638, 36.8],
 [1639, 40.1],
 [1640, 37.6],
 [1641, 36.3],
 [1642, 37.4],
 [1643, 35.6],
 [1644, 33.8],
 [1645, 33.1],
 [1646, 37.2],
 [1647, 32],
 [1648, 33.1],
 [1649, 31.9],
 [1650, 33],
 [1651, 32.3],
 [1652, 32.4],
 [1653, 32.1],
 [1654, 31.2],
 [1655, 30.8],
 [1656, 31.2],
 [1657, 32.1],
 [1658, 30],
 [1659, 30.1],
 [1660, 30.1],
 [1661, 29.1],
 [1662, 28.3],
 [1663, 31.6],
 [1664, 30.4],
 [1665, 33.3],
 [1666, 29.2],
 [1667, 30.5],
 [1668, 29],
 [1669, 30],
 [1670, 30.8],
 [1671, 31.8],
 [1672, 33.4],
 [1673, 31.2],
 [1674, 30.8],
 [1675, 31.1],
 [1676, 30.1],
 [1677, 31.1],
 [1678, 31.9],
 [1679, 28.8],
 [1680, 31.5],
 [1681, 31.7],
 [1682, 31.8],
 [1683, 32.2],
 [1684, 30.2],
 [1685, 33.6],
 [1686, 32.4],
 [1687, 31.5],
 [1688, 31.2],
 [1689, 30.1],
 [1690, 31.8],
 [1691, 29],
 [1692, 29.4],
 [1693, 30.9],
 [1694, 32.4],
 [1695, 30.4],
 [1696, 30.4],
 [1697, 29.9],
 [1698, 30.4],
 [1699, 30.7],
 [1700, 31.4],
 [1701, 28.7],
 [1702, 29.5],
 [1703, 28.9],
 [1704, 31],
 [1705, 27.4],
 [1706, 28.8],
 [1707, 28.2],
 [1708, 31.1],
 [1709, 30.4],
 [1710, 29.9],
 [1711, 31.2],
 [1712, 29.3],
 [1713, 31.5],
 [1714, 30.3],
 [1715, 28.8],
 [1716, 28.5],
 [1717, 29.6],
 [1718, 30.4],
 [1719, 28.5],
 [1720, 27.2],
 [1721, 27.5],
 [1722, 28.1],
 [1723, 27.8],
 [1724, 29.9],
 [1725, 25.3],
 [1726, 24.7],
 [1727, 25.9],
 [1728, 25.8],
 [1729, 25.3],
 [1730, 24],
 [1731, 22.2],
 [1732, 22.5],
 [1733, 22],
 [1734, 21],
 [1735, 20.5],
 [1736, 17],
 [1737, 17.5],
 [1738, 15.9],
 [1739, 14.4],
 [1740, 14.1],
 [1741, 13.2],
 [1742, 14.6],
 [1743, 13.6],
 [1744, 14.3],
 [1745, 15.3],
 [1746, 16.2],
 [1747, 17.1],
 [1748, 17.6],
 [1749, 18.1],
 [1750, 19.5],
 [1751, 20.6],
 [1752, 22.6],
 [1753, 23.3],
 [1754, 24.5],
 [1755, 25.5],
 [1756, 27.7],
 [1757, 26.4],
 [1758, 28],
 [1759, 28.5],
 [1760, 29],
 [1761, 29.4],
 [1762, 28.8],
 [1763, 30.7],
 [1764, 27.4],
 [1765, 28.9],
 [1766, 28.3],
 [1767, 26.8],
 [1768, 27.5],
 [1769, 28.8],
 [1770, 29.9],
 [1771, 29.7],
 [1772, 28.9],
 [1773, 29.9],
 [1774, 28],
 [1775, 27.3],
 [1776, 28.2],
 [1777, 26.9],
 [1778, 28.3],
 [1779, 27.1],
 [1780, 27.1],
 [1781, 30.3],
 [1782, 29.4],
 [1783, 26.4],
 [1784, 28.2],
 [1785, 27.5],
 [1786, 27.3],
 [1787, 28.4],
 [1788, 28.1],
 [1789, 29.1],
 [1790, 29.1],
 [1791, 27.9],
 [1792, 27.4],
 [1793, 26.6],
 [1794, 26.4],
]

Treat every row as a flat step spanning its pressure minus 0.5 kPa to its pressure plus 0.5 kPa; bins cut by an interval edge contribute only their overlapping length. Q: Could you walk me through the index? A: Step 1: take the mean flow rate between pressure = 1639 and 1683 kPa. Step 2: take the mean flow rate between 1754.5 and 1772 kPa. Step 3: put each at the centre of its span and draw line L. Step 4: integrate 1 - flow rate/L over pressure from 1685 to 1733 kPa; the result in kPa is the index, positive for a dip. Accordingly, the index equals 2.2 kPa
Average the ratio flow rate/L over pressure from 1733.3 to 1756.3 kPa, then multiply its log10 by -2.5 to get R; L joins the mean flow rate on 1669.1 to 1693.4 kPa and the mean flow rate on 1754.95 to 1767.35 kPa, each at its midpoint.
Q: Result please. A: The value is 0.49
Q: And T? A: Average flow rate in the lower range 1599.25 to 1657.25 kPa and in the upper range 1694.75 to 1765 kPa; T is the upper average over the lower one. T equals 0.82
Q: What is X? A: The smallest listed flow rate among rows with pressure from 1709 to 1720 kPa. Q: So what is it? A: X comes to 27.2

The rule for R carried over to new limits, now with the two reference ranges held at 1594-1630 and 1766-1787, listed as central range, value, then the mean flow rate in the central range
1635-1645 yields -0.25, 36.6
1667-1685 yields -0.08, 31.1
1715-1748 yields 0.29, 21.9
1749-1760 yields 0.16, 24.6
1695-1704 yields -0.05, 30.1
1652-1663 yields -0.06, 30.6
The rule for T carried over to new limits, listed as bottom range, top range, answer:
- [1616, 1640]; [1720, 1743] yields 0.79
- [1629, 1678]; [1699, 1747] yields 0.78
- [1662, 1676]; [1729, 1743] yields 0.60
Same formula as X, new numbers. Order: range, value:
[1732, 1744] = 13.2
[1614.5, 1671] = 16.3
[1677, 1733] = 22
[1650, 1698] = 28.3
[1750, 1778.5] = 19.5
